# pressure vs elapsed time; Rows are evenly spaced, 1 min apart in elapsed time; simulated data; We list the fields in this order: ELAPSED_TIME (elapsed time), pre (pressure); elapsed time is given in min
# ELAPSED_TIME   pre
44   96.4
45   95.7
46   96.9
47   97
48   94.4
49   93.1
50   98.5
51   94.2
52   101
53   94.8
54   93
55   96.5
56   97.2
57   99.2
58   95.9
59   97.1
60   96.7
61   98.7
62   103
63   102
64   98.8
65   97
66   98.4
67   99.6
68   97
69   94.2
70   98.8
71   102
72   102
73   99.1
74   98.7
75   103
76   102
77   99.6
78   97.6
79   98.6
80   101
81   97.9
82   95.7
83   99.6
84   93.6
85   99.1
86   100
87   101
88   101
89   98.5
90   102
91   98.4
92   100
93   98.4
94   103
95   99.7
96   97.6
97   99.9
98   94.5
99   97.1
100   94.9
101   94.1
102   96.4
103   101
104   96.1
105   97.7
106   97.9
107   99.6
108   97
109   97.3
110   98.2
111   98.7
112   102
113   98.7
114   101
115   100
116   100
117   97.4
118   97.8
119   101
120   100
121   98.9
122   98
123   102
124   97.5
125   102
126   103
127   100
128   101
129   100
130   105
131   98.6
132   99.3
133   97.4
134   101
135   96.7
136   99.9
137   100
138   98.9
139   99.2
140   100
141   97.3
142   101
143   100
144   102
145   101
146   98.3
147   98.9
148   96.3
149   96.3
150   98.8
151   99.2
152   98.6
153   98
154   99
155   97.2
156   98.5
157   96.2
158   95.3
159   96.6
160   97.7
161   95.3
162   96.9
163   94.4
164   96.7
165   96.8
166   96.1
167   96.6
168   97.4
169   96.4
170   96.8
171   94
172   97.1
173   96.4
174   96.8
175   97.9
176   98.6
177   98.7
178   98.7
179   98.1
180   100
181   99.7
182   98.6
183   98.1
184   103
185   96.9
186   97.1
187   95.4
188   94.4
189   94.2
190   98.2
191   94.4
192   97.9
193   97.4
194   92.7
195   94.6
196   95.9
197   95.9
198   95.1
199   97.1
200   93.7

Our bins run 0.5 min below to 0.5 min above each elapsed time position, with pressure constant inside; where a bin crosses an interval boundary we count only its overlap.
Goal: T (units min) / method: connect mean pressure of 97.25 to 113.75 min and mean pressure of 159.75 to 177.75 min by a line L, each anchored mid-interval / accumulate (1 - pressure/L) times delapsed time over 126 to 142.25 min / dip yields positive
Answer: -0.43 min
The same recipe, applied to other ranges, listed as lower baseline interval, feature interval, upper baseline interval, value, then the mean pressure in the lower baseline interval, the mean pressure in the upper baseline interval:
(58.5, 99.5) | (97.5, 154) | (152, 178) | -0.6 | 99.1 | 96.9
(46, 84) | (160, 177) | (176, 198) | 0.1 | 98.1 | 97.1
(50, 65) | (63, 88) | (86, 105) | -0.2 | 97.7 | 98.5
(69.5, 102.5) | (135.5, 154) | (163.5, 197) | -0.3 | 98.9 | 97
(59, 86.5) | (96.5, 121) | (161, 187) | 0.0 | 99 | 97.4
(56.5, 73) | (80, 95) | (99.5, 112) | -0.2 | 98.8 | 97.6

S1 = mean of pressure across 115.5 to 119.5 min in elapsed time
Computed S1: 99.1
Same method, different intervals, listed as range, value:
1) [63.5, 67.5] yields 98.5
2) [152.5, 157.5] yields 97.8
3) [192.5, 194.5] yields 95.1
